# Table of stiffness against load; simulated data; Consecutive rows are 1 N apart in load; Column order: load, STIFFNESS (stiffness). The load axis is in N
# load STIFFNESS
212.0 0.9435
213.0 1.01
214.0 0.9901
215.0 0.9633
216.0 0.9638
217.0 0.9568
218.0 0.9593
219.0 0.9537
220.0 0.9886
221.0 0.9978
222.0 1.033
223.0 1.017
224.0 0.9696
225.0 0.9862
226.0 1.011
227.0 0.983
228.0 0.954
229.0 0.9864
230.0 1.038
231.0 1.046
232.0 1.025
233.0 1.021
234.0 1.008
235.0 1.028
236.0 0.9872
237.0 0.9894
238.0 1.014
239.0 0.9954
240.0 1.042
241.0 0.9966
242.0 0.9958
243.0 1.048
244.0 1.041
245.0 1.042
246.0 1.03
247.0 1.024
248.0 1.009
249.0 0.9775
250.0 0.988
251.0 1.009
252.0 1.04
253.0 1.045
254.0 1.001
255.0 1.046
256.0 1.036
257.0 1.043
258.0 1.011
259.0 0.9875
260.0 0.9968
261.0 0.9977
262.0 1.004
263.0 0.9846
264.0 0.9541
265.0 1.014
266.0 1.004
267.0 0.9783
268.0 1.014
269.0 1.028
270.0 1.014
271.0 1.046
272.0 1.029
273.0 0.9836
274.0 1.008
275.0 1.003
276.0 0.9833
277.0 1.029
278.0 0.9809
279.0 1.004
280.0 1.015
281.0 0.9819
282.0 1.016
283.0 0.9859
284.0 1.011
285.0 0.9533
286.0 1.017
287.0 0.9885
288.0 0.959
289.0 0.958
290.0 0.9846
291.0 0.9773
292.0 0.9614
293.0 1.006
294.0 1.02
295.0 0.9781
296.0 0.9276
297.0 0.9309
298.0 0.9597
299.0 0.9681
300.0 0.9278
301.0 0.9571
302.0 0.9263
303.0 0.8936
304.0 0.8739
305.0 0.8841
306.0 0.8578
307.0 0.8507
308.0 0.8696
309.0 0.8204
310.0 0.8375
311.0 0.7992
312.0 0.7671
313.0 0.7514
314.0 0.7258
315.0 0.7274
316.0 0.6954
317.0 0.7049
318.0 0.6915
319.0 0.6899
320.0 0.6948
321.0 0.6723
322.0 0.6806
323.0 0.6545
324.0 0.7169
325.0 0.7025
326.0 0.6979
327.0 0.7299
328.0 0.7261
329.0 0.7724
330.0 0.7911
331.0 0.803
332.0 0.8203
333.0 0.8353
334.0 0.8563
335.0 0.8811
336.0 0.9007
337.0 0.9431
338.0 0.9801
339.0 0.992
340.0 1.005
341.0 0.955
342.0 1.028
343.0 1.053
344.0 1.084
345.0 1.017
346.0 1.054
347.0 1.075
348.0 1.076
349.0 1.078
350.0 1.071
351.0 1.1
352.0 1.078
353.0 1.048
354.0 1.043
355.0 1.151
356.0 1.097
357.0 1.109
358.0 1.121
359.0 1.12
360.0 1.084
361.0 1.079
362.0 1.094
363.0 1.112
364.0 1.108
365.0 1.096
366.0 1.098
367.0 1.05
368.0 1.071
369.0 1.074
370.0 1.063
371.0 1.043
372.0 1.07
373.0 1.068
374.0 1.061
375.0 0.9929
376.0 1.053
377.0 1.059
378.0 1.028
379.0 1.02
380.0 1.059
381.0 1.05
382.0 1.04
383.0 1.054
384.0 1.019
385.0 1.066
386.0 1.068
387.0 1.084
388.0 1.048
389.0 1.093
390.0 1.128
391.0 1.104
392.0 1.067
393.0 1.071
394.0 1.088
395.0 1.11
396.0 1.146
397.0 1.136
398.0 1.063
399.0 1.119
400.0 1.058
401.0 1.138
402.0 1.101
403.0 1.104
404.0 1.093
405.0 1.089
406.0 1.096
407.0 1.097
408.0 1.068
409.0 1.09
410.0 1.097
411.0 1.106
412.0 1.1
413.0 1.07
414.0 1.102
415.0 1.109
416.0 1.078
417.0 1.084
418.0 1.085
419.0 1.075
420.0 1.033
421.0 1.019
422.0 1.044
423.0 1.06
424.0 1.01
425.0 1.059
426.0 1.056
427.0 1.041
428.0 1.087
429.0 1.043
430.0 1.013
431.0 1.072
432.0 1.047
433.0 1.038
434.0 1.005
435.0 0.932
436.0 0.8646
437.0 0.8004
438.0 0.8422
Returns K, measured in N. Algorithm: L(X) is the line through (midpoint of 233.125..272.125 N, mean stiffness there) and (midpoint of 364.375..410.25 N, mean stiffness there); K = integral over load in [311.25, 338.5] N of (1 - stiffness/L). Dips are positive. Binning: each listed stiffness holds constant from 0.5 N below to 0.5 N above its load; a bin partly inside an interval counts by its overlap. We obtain 7.4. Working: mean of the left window 1.01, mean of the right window 1.08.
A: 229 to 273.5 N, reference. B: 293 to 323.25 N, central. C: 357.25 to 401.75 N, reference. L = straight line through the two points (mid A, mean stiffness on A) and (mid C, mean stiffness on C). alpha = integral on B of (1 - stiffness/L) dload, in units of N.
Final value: 6.16 N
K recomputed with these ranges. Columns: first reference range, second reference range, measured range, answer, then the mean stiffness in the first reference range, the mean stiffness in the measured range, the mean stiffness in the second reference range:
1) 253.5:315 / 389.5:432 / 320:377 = 2.6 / 0.957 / 0.976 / 1.08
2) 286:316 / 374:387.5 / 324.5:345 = 1.7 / 0.898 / 0.881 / 1.05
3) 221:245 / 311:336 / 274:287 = -1.9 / 1.01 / 0.998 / 0.746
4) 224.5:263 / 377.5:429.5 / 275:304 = 1.6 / 1.01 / 0.974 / 1.08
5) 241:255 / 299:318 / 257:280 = -1.2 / 1.02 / 1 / 0.826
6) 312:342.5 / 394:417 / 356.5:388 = -3.3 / 0.794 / 1.07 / 1.1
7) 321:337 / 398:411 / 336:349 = -2.9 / 0.774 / 1.02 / 1.09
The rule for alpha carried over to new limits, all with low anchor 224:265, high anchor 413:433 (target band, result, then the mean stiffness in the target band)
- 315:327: 3.9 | 0.694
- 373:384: 0.0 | 1.04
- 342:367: -1.0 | 1.08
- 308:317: 2.3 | 0.768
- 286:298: 0.6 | 0.973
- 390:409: -0.8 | 1.1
